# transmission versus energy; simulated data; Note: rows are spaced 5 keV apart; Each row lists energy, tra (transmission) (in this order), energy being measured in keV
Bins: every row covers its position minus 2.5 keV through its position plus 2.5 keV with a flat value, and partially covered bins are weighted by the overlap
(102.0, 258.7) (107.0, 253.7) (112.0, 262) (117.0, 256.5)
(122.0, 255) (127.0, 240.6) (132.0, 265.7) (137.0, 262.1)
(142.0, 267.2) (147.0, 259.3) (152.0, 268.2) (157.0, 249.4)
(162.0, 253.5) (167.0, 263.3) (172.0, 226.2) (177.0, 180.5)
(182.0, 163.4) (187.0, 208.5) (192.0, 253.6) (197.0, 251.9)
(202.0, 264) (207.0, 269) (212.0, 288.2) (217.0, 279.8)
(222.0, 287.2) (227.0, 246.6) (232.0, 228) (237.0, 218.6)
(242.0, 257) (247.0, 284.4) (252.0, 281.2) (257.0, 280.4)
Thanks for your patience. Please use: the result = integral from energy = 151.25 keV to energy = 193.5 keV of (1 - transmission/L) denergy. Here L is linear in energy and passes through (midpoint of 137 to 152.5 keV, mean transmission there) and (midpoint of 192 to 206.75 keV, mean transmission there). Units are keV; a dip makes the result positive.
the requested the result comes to 5.50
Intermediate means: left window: 264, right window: 259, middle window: 227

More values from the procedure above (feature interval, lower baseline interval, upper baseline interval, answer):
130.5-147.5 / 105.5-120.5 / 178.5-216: -0.7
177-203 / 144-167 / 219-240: 3.2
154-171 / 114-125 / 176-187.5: -4.2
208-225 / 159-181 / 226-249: -3.0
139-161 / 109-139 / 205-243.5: -0.3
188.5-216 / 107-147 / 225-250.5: -1.4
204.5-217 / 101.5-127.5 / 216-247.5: -1.2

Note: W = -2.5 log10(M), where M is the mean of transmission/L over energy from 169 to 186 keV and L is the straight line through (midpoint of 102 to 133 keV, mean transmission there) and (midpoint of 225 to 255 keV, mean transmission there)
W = 0.29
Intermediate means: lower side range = 255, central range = 194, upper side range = 253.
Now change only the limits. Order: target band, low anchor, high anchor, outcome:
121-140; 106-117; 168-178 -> -0.05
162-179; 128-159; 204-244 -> 0.14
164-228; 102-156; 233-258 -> 0.07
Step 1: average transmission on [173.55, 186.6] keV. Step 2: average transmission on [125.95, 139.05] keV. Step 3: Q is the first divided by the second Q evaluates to 0.71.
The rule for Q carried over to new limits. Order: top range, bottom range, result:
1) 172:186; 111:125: 0.72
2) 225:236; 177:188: 1.29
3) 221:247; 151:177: 1.02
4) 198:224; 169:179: 1.33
